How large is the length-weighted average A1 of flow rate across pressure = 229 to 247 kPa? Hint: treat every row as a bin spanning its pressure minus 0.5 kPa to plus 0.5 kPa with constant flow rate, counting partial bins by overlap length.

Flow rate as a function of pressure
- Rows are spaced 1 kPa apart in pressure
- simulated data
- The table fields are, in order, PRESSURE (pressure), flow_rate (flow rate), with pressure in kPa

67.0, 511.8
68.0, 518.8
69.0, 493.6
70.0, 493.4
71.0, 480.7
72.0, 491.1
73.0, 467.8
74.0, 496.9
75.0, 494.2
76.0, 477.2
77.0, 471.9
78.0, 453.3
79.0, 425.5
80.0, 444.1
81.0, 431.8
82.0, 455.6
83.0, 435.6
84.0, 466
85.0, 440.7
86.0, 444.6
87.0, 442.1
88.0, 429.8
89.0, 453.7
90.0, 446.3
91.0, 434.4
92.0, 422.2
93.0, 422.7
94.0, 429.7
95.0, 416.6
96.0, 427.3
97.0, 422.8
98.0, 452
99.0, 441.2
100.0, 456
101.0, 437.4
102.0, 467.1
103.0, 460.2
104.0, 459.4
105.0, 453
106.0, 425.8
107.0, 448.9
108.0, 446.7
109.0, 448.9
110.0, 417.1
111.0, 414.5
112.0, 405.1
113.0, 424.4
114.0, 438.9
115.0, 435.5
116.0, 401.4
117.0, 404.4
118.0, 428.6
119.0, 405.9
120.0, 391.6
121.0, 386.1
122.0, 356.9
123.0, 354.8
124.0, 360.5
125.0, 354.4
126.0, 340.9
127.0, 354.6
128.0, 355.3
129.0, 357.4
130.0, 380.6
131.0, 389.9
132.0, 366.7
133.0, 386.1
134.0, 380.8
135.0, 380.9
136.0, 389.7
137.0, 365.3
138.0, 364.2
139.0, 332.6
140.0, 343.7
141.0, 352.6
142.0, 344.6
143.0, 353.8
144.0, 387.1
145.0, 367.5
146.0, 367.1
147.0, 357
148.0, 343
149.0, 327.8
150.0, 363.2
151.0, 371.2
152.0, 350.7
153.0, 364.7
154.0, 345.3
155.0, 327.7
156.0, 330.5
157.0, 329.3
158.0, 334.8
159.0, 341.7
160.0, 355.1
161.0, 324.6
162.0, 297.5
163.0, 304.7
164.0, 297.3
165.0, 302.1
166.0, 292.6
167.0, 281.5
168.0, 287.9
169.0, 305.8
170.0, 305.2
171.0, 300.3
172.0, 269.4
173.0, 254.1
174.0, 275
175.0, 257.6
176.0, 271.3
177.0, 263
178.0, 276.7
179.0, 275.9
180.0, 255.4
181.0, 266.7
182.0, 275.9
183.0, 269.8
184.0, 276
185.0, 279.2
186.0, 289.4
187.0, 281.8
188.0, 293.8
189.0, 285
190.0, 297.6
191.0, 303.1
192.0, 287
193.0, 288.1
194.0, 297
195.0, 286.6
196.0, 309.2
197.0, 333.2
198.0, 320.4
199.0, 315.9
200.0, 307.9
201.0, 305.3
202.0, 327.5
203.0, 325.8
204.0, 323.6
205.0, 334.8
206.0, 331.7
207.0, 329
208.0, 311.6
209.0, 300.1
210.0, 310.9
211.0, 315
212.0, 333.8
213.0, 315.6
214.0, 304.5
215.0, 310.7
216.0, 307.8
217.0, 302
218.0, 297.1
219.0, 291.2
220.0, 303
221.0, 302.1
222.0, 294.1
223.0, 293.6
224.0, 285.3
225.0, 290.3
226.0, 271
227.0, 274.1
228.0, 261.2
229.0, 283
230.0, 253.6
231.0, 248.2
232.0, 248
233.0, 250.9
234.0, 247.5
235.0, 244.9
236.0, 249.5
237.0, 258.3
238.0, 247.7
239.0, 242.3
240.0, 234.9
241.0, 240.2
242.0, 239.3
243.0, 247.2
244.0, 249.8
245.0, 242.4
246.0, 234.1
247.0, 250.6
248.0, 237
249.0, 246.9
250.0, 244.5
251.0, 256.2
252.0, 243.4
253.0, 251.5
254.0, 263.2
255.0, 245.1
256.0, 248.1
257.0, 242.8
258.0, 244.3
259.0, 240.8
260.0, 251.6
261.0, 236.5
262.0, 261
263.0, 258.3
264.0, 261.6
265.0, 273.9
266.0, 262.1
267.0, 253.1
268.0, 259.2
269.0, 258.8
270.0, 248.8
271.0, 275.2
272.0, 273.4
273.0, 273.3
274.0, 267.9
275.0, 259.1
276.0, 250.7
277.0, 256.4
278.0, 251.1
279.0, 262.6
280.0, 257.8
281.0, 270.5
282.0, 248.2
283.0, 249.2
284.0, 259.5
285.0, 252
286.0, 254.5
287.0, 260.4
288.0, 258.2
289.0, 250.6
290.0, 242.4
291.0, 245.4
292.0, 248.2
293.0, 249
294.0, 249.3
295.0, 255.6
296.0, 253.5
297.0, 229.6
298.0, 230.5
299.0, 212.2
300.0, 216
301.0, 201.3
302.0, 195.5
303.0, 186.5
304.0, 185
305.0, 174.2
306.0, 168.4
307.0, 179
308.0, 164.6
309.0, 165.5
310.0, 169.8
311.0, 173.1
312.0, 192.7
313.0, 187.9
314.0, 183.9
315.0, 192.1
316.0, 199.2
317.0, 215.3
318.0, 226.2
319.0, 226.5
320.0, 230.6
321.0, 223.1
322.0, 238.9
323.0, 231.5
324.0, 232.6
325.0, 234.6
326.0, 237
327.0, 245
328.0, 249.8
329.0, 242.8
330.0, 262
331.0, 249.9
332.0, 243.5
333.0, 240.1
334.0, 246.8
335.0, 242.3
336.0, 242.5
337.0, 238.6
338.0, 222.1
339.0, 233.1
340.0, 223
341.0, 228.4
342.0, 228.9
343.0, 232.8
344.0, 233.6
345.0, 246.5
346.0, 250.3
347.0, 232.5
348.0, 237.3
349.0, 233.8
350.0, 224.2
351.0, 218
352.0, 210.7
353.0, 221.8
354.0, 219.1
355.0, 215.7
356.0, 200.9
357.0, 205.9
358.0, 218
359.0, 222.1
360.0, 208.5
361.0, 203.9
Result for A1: 247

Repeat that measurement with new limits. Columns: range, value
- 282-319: 217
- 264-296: 257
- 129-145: 368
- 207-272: 267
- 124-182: 330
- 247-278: 255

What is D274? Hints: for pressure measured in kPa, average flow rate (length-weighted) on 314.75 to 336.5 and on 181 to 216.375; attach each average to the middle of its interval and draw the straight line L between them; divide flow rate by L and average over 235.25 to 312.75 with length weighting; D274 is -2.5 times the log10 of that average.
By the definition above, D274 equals 0.10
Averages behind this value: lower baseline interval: 305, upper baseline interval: 235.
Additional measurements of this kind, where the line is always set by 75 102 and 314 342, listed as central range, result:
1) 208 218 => 0.078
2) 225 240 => 0.229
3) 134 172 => 0.149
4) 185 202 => 0.168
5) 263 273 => 0.087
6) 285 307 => 0.154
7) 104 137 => 0.049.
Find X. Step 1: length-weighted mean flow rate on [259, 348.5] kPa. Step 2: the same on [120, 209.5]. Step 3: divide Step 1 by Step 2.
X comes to 0.7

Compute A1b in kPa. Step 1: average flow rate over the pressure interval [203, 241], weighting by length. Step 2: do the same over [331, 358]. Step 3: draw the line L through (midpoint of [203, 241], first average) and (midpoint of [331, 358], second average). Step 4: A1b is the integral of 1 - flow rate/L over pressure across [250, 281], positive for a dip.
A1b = 1.2 kPa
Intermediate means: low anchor 286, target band 256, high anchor 230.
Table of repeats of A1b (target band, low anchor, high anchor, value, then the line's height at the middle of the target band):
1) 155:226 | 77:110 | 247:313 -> 7.31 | 336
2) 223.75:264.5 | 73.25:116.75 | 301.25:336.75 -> 5.37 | 290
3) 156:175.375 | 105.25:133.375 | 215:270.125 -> 2.44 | 345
